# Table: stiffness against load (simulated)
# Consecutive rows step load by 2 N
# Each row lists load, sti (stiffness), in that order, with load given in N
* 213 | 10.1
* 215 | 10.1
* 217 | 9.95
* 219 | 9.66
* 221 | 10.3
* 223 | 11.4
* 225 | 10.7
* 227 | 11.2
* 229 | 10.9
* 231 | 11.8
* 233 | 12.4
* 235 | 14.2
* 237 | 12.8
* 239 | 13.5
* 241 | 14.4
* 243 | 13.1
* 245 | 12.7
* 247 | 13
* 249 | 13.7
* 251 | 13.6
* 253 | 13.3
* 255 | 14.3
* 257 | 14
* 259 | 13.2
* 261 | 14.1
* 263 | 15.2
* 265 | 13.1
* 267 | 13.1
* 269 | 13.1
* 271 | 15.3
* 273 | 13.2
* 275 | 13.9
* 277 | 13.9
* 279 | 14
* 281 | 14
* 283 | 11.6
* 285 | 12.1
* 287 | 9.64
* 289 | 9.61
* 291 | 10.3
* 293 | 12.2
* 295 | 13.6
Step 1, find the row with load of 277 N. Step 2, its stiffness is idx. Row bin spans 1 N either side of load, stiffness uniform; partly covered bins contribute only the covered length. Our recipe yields 13.9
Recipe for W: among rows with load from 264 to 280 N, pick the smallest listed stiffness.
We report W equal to 13.1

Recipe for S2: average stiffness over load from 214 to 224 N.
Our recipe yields 10.3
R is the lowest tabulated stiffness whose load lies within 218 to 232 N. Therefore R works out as 9.66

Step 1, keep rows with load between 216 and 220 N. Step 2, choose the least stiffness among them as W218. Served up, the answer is 9.66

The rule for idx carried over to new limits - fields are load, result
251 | 13.6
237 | 12.8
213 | 10.1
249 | 13.7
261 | 14.1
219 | 9.66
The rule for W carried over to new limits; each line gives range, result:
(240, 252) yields 12.7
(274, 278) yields 13.9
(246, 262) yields 13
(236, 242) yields 12.8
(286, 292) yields 9.61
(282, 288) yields 9.64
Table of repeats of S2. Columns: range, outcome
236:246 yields 13.3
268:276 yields 13.9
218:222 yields 9.98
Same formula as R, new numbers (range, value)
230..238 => 11.8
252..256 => 13.3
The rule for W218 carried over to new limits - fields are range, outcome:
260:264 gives 14.1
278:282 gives 14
